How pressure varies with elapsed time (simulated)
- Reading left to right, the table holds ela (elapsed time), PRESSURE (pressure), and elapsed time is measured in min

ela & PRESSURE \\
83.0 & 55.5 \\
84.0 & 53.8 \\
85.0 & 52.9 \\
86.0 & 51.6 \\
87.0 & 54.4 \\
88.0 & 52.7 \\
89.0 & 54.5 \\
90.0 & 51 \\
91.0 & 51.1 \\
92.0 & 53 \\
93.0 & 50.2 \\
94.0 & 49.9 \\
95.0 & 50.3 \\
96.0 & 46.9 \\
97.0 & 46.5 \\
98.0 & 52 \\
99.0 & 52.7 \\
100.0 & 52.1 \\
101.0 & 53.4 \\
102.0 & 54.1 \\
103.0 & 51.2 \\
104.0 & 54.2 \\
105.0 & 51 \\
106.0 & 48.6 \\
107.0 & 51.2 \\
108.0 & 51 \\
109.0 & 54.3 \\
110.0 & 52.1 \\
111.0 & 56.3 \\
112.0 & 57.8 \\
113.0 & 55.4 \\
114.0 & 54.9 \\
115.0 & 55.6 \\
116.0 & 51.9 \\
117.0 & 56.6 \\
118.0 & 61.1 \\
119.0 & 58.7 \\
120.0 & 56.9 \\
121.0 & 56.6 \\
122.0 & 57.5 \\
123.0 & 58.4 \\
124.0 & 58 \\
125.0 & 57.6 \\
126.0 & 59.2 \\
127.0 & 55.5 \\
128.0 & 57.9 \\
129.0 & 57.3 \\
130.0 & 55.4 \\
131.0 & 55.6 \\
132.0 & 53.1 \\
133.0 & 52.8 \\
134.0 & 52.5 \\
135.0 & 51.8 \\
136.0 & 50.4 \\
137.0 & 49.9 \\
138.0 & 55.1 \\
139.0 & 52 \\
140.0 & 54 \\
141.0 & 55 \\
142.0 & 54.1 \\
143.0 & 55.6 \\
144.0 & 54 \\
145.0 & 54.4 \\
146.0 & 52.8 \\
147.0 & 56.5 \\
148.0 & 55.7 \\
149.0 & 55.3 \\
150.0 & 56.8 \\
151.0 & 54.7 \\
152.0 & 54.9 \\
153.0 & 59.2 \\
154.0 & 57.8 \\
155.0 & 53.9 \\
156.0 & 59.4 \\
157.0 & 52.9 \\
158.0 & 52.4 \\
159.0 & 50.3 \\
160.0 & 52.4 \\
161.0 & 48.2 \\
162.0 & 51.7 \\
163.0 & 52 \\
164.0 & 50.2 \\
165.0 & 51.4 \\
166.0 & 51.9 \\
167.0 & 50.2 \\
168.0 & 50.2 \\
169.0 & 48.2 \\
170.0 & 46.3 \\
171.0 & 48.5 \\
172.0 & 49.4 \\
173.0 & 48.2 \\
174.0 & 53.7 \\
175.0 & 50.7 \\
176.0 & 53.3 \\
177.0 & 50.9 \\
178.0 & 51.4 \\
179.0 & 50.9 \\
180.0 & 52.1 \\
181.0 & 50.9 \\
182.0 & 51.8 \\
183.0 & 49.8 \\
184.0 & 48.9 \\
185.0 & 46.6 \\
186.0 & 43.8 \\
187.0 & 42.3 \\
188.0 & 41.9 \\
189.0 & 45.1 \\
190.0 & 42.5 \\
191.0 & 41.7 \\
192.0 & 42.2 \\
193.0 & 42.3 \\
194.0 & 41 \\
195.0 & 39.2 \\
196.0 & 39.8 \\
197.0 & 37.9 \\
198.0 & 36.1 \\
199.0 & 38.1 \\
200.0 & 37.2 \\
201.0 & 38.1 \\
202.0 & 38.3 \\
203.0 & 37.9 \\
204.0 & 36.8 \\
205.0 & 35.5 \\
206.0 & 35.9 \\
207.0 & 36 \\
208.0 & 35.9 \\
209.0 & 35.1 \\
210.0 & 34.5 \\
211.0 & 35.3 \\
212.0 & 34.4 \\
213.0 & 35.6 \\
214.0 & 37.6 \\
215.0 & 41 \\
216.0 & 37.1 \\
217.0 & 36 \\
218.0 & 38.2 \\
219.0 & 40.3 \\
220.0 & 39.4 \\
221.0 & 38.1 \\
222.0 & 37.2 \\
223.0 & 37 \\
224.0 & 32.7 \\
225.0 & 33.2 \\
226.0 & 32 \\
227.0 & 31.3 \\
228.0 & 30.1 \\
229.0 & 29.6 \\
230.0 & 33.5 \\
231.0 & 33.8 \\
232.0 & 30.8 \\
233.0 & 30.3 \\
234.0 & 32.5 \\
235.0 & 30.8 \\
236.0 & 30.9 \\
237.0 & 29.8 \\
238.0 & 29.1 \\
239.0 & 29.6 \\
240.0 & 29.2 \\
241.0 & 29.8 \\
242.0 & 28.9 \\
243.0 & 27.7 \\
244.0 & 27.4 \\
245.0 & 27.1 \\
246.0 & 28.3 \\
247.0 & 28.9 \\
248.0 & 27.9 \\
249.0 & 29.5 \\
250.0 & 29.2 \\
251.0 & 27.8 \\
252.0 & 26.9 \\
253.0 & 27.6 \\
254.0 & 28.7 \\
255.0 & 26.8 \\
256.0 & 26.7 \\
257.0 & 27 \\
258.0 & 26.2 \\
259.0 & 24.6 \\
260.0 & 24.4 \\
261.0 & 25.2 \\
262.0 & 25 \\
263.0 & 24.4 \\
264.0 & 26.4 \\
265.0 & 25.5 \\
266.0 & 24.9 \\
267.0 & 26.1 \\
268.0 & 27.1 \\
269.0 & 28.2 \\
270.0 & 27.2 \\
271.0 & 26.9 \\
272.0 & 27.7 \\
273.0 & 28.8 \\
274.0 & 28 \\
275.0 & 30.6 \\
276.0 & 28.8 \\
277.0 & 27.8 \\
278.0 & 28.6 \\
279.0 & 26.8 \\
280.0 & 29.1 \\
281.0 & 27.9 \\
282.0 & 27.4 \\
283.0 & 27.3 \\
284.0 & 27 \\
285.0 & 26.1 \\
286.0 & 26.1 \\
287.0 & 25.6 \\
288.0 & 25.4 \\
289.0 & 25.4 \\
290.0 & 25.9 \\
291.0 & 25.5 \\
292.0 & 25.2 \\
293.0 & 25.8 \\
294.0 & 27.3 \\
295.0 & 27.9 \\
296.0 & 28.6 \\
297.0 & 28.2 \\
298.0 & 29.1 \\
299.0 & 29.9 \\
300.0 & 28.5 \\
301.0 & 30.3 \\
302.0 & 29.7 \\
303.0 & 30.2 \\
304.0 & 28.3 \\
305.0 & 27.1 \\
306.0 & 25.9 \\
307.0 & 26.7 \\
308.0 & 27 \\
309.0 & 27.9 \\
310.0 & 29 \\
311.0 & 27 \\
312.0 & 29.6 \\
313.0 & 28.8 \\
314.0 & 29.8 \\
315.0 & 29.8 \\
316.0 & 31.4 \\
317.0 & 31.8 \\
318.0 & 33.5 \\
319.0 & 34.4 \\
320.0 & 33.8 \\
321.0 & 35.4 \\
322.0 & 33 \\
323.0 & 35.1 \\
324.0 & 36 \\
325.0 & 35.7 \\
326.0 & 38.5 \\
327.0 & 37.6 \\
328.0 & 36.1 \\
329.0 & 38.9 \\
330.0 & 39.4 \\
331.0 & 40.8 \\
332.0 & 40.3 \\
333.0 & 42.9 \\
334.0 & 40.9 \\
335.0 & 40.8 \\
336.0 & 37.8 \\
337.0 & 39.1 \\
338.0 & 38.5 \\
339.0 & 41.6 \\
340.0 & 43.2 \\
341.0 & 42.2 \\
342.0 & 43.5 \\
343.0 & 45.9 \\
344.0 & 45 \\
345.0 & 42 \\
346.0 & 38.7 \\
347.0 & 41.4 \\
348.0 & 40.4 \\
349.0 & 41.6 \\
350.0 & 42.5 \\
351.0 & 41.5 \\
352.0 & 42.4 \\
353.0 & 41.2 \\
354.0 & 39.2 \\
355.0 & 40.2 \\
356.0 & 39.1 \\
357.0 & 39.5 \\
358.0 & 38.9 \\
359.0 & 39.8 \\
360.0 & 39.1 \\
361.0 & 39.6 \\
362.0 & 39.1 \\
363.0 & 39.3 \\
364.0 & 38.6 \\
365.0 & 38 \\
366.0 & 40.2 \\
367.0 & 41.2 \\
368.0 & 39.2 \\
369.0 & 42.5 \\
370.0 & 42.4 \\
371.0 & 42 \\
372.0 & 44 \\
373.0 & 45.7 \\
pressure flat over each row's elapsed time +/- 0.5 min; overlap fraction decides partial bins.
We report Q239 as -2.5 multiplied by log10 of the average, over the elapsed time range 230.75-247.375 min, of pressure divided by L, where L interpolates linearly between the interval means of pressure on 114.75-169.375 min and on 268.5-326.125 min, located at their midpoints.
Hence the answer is 0.285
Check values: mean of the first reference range 54.4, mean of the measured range 29.6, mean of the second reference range 29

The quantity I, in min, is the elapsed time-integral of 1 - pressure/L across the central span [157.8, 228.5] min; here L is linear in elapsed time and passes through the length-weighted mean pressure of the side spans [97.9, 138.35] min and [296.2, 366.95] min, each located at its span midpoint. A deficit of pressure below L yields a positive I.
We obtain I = 8.3 min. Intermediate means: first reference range 54.6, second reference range 36.3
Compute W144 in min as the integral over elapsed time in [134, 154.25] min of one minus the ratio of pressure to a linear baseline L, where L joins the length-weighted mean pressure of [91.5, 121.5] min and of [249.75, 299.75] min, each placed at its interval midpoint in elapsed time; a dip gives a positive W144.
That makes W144 -3.0 min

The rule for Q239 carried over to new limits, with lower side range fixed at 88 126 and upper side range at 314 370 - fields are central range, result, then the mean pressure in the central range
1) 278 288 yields 0.50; 27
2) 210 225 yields 0.26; 36.9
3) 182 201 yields 0.15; 42.2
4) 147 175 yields -0.05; 52.5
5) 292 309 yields 0.43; 28.1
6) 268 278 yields 0.47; 28.2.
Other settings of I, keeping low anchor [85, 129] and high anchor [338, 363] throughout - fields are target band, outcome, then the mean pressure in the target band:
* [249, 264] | 6.34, 26.6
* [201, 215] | 3.53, 36.3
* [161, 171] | 0.15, 50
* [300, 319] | 6.15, 29.2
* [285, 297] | 4.85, 26.3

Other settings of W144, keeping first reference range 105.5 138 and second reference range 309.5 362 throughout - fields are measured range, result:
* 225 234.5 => 3.0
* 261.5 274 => 4.8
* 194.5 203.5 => 2.0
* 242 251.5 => 3.5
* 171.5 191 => 0.7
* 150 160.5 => -0.5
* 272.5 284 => 3.9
